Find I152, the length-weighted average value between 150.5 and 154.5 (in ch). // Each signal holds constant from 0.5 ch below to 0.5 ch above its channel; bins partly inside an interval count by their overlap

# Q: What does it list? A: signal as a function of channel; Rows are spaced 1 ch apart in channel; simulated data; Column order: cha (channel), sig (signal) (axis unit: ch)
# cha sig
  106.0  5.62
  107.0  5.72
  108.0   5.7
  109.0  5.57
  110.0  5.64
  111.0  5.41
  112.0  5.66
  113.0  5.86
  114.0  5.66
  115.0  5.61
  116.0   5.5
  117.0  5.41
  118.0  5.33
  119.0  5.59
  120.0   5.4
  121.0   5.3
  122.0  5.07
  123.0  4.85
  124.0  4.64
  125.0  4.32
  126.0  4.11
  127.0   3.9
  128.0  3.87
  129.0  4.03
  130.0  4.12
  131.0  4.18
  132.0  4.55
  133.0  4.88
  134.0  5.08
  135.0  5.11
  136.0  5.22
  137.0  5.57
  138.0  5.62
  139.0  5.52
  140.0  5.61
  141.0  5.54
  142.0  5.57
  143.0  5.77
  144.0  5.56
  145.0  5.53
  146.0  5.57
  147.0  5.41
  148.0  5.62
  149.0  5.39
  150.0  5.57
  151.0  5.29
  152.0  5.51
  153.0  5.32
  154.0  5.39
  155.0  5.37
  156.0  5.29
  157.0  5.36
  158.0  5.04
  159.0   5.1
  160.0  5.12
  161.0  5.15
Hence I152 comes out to 5.38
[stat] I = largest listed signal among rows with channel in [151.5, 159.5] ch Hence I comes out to 5.51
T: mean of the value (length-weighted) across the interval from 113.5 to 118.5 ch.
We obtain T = 5.5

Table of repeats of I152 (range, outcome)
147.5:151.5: 5.47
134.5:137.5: 5.3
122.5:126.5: 4.48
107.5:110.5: 5.64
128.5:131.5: 4.11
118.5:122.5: 5.34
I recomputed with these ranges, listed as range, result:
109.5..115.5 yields 5.86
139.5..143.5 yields 5.77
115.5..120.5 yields 5.59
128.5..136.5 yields 5.22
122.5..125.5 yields 4.85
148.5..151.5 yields 5.57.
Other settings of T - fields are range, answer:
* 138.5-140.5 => 5.56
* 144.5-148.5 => 5.53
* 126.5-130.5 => 3.98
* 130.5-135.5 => 4.76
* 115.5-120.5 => 5.45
